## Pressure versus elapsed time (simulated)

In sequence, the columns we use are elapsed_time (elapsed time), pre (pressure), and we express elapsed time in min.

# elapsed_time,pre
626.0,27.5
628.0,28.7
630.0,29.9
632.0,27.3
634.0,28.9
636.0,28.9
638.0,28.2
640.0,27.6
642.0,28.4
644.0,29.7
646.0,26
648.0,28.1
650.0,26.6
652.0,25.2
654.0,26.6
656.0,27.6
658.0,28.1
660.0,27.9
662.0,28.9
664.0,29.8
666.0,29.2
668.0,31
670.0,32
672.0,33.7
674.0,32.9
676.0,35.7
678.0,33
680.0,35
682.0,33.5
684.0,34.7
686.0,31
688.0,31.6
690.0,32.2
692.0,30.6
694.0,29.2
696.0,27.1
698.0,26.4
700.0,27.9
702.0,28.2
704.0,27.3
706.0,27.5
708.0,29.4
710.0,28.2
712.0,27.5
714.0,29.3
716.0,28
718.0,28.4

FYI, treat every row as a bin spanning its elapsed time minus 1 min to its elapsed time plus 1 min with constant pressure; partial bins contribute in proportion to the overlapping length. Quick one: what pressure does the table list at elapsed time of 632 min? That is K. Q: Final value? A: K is 27.3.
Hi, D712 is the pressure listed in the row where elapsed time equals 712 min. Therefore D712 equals 27.5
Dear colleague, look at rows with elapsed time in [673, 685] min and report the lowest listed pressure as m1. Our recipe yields 32.9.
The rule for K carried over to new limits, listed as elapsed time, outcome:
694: 29.2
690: 32.2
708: 29.4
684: 34.7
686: 31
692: 30.6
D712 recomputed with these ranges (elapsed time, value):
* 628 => 28.7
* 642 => 28.4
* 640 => 27.6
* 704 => 27.3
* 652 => 25.2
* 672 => 33.7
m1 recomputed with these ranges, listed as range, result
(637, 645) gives 27.6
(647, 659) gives 25.2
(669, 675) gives 32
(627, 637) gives 27.3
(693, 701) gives 26.4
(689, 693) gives 30.6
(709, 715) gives 27.5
